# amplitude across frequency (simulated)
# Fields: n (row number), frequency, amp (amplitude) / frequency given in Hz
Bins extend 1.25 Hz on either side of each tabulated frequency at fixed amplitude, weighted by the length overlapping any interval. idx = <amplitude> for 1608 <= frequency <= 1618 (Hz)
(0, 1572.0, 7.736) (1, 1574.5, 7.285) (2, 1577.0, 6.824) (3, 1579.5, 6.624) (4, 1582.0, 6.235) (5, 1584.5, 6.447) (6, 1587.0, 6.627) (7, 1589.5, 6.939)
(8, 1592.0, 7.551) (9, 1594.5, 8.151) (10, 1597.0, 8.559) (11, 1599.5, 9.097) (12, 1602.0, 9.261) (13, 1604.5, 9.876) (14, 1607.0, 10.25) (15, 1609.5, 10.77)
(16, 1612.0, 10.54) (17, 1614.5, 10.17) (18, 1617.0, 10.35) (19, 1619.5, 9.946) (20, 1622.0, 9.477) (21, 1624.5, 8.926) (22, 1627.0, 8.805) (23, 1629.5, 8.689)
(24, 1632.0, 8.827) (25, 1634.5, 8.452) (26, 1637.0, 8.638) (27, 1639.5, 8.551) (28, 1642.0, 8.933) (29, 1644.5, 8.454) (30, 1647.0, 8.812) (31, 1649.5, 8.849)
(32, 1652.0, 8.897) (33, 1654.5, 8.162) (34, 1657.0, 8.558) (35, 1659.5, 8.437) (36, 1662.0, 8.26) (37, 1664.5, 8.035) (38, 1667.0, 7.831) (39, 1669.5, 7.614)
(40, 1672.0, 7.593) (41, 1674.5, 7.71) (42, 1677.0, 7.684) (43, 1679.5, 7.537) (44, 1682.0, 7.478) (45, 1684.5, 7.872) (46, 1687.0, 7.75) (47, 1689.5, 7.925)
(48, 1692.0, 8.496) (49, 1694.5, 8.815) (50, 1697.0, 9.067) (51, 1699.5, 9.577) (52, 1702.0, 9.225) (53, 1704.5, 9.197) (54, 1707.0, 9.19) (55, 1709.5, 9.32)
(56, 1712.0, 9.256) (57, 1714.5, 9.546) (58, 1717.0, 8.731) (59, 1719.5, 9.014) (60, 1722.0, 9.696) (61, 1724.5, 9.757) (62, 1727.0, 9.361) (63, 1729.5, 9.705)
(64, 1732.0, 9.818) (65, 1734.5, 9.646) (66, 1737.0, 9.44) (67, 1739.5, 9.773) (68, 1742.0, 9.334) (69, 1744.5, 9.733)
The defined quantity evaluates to 10.5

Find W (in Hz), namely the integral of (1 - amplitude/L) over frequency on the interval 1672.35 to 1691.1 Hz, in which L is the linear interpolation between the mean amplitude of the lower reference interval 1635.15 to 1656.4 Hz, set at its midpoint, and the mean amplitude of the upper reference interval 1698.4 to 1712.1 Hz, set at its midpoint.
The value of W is 2.75 Hz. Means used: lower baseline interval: 8.65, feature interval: 7.72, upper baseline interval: 9.29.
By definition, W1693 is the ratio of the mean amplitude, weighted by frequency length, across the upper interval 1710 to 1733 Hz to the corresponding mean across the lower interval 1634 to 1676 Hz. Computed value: 1.1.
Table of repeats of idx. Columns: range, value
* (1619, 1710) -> 8.51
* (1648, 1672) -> 8.26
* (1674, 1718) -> 8.59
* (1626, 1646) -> 8.67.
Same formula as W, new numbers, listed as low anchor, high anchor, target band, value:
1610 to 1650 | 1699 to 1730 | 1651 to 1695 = 5.9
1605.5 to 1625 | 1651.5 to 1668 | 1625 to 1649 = 1.3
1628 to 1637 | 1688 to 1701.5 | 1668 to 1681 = 1.7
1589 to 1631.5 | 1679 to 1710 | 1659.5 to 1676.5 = 1.8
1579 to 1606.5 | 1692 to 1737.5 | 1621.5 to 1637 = -1.0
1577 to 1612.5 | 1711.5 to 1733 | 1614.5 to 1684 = 1.7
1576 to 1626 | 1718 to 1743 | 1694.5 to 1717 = 0.3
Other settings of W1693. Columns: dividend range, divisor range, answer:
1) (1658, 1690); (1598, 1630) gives 0.81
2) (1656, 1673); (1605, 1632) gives 0.83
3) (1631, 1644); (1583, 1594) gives 1.24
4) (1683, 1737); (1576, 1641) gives 1.05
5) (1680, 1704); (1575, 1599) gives 1.18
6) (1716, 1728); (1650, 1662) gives 1.10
